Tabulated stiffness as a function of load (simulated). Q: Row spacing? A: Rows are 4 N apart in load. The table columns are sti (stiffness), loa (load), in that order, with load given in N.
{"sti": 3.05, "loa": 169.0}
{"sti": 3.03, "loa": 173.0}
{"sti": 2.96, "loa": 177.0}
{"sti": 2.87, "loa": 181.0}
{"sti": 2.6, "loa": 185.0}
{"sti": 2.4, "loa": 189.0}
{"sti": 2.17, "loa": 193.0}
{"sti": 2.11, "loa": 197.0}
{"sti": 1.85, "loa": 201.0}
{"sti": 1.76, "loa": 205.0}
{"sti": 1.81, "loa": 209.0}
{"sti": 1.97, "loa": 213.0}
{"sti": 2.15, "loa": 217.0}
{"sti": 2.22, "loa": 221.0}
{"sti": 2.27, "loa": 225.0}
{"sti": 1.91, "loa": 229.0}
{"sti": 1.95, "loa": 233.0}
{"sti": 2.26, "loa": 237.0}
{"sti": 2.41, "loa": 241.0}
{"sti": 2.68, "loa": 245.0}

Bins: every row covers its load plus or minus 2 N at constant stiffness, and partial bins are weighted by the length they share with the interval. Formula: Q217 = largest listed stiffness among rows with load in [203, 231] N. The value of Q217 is 2.27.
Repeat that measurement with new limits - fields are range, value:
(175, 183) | 2.96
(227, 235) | 1.95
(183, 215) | 2.6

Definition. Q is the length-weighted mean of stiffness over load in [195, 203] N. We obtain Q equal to 1.98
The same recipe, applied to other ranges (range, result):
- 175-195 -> 2.6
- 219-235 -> 2.09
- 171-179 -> 3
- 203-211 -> 1.79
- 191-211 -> 1.94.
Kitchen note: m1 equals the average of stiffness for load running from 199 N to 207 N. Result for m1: 1.81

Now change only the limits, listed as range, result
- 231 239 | 2.1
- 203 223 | 1.98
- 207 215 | 1.89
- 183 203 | 2.23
